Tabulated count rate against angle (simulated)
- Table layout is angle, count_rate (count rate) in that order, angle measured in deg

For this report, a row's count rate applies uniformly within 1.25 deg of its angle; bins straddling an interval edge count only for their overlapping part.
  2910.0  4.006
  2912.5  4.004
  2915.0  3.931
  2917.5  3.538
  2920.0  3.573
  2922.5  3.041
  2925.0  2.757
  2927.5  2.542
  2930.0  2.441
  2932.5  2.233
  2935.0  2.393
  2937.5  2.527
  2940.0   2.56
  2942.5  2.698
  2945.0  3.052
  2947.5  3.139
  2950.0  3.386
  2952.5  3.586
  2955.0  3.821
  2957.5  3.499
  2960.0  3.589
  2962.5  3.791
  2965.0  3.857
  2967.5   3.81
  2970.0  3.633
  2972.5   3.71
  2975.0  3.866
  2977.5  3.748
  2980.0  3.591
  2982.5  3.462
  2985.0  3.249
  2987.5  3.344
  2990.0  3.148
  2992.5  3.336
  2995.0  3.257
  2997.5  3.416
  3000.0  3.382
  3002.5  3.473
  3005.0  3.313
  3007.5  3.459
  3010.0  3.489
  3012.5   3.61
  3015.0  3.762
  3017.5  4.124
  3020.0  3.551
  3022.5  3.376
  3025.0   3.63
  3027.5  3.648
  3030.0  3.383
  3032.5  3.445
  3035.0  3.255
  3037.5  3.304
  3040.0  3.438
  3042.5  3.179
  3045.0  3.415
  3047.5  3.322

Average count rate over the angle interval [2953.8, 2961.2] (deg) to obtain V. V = 3.64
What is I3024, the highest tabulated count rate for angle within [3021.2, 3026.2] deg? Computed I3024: 3.63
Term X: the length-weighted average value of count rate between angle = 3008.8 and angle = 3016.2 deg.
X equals 3.62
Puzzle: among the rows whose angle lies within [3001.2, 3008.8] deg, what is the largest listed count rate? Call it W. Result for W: 3.473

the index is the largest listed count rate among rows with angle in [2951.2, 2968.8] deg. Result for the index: 3.857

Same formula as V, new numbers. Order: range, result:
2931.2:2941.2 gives 2.43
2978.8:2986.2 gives 3.43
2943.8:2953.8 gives 3.29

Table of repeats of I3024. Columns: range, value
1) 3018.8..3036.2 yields 3.648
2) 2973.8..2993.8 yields 3.866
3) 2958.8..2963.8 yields 3.791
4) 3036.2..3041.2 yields 3.438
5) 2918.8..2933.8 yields 3.573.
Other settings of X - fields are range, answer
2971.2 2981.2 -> 3.73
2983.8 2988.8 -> 3.3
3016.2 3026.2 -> 3.67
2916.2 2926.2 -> 3.23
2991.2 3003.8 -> 3.37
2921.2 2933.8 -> 2.61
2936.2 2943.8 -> 2.6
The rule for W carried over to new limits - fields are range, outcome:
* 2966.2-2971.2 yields 3.81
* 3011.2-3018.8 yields 4.124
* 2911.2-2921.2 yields 4.004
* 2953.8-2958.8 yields 3.821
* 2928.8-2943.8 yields 2.698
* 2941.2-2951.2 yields 3.386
